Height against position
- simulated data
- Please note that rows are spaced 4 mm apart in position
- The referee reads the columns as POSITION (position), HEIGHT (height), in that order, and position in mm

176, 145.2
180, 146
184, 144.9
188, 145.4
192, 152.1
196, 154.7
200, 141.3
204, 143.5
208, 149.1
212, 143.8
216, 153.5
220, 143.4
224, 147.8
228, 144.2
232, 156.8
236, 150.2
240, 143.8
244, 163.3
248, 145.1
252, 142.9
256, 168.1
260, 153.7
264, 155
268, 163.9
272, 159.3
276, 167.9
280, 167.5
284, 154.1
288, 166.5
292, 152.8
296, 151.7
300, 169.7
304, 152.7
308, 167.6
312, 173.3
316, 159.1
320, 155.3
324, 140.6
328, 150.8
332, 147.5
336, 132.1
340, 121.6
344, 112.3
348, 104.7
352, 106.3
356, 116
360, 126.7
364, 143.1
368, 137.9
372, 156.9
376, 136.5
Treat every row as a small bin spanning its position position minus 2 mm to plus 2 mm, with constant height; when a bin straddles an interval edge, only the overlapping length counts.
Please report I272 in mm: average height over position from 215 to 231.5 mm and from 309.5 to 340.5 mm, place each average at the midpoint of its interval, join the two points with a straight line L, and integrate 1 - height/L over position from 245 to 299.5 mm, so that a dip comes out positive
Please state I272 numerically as -3.5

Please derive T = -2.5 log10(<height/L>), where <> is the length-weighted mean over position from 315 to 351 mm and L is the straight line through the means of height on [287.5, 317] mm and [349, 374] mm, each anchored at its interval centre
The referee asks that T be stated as 0.09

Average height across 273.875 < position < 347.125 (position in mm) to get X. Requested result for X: 152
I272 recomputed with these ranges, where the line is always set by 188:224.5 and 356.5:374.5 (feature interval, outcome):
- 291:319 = -3.7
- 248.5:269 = -1.5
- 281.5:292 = -1.2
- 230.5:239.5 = -0.4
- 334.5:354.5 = 3.6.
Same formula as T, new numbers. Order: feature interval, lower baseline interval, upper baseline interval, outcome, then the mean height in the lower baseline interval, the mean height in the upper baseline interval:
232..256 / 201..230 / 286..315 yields 0.00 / 146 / 162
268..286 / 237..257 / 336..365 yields -0.14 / 152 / 119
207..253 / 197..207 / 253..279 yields 0.02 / 144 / 161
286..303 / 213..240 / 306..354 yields -0.12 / 149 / 139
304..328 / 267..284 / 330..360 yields -0.14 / 163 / 121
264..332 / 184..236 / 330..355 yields -0.22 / 148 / 121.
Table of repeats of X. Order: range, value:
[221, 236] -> 149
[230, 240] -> 152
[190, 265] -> 150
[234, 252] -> 150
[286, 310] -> 160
